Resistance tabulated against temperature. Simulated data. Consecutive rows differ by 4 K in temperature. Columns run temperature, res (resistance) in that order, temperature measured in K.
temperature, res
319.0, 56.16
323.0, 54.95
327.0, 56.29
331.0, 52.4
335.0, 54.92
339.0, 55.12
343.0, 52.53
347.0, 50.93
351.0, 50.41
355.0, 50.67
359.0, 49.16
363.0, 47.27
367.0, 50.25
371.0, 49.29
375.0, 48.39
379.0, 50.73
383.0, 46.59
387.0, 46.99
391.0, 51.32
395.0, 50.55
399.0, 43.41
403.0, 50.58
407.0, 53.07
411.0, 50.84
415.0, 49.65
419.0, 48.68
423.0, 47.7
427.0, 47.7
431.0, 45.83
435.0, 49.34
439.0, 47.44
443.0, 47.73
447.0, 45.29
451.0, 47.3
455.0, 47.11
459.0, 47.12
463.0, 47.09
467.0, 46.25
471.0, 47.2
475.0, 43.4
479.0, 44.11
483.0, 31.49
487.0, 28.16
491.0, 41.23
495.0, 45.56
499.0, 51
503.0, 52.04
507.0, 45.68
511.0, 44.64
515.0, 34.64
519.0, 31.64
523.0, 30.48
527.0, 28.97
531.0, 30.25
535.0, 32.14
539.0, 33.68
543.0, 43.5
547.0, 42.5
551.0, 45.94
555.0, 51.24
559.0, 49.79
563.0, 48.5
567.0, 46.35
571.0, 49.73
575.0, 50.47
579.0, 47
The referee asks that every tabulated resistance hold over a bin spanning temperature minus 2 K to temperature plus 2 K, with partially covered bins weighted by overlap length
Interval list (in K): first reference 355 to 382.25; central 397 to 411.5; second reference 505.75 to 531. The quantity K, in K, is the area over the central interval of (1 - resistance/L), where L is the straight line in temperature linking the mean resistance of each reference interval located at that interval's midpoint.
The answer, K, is -1.1 K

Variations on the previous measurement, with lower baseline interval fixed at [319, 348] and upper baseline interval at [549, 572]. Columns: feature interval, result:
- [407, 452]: 3.1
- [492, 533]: 8.4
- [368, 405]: 2.9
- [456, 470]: 1.1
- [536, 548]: 2.4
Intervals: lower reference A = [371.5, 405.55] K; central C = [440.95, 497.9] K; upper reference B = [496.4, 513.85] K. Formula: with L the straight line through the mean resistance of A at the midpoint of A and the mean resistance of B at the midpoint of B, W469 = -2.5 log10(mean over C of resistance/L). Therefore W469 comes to 0.10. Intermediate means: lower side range 48.7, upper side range 47.6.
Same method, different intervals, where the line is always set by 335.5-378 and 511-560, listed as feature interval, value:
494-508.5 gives -0.21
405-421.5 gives -0.09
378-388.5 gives 0.02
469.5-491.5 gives 0.08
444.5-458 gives -0.07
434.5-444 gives -0.08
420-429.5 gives -0.05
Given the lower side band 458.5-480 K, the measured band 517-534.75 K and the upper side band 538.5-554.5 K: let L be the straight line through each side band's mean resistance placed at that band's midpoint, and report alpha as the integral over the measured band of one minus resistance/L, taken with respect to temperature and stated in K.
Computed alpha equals 5.4 K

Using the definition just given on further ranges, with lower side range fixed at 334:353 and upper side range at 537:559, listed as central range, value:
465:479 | 0.5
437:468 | 0.7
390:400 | 0.4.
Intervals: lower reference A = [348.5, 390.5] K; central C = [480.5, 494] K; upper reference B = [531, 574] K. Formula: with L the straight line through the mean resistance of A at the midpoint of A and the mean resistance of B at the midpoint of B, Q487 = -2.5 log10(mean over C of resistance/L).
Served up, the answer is 0.29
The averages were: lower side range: 49.1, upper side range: 43.8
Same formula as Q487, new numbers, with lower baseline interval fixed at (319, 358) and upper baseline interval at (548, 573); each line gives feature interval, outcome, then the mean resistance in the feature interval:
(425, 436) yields 0.08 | 47.5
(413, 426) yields 0.06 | 48.6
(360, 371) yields 0.08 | 48.9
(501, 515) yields 0.09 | 45.6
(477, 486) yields 0.34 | 36.7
